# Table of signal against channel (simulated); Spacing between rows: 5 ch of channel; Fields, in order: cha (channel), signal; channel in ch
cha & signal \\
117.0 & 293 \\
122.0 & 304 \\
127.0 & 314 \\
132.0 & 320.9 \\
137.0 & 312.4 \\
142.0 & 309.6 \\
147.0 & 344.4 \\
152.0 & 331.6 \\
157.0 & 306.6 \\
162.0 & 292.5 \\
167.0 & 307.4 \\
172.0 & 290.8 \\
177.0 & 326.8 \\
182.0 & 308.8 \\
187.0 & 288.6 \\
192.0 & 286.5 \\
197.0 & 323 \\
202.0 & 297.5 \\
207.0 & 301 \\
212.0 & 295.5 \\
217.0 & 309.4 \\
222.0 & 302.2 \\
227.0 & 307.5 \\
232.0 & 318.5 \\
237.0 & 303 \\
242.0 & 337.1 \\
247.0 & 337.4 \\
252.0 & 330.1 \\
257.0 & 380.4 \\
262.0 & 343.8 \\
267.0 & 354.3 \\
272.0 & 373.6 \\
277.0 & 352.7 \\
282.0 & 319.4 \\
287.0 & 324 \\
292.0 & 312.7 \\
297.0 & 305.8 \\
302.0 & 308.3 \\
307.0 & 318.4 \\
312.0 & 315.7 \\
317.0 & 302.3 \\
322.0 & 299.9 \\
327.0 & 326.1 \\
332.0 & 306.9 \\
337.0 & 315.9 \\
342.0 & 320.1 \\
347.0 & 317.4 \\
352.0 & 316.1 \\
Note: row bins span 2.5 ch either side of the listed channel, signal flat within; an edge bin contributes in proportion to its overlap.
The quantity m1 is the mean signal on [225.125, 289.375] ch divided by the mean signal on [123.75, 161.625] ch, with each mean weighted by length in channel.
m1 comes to 1.06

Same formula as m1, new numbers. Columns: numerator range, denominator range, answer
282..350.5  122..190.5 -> 1.01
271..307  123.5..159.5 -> 1.02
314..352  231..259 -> 0.94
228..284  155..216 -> 1.13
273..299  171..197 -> 1.08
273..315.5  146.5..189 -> 1.04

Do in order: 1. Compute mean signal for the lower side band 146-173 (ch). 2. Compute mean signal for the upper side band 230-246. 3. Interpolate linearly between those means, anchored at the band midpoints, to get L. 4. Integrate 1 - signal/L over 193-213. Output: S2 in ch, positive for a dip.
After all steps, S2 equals 0.8 ch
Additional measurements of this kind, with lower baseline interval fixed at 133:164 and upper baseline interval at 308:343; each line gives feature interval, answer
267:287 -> -2.1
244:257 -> -1.2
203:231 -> 1.0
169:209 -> 1.6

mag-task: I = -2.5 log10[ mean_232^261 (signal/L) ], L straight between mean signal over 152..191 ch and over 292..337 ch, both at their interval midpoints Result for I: -0.10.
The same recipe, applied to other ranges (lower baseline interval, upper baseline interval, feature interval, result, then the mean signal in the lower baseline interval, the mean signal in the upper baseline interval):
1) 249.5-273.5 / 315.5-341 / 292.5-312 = 0.06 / 356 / 311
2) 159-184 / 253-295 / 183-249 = 0.05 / 305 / 344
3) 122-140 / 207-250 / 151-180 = 0.02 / 314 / 313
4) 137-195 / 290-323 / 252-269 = -0.15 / 309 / 309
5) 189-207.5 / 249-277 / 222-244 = 0.05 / 302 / 356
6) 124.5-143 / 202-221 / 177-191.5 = 0.01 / 315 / 301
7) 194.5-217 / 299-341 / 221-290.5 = -0.09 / 305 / 312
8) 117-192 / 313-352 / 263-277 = -0.16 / 310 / 313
